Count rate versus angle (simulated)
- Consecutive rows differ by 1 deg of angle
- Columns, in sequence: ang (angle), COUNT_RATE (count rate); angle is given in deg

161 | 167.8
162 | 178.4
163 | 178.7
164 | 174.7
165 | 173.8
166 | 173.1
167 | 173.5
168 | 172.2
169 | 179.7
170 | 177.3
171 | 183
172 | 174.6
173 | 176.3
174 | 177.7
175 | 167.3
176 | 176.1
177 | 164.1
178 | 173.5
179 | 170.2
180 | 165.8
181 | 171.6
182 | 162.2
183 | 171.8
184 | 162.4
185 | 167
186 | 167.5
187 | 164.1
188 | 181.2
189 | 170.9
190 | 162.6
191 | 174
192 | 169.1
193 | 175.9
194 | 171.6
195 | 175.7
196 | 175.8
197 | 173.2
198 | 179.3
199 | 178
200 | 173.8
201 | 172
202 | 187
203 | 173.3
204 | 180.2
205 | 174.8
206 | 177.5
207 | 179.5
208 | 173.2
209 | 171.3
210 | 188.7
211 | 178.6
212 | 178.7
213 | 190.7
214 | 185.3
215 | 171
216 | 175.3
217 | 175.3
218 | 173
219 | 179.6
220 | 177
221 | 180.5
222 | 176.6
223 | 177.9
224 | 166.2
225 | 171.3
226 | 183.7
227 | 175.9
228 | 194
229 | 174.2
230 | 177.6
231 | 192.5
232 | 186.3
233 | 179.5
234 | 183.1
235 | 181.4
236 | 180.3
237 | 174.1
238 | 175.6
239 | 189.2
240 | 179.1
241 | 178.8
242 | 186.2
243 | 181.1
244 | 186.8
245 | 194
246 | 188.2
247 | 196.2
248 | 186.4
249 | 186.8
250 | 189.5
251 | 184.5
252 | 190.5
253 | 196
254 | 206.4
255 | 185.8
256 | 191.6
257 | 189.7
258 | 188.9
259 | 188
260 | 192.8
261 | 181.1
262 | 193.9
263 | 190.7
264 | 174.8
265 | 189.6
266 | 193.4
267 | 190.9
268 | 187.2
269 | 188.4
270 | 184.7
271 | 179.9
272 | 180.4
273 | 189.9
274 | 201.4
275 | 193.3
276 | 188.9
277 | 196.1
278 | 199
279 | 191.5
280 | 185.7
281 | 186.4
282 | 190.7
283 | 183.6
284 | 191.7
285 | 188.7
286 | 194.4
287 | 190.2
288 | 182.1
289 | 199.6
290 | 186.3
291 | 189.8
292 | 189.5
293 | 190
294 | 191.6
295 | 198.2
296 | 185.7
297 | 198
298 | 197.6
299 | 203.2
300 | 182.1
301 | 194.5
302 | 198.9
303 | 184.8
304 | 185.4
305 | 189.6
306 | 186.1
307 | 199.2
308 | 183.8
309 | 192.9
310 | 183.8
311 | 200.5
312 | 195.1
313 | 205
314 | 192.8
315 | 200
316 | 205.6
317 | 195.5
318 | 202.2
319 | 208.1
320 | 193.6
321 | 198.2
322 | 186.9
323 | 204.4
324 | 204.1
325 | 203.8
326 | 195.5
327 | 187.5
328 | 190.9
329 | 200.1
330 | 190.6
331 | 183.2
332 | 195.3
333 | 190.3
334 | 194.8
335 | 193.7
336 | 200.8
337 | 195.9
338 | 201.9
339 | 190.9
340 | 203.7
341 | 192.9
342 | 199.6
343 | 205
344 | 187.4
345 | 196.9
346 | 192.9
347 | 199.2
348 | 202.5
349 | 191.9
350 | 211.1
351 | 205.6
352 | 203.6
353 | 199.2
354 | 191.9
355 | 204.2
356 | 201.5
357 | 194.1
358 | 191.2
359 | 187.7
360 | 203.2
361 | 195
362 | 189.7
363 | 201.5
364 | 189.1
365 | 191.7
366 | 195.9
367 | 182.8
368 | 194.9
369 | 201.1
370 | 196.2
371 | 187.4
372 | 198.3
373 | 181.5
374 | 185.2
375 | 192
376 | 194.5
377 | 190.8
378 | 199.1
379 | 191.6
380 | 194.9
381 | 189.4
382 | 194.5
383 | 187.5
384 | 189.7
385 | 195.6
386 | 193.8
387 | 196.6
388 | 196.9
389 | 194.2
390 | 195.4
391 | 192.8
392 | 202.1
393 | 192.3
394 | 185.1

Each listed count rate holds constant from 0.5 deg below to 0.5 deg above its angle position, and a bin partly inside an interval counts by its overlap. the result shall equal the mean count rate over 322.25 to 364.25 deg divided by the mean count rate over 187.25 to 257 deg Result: 1.1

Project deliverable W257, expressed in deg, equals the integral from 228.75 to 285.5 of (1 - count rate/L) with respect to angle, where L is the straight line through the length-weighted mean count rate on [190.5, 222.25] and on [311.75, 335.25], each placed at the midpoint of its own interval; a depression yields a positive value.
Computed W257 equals -0.60 deg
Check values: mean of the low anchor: 177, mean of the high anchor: 197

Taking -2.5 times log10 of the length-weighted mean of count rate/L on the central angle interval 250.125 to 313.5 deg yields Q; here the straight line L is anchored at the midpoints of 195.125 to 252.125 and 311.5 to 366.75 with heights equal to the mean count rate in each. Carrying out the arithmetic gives -0.01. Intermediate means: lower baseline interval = 180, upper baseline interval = 197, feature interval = 191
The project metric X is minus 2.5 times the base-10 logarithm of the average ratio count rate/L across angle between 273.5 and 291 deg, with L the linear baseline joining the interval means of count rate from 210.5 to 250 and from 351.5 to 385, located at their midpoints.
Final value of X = -0.03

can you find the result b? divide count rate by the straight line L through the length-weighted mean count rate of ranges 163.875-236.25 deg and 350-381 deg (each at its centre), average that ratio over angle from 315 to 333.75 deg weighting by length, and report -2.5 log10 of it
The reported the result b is -0.04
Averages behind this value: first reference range 176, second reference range 195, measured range 197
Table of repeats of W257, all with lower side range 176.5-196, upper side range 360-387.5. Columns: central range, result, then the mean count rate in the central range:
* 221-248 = -1.0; 182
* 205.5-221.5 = -0.5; 178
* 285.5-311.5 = -1.1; 191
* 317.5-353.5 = -1.8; 197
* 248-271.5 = -1.3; 189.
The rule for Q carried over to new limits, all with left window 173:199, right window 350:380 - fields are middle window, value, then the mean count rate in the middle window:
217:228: -0.01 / 177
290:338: -0.04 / 194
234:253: -0.04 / 185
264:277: -0.04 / 189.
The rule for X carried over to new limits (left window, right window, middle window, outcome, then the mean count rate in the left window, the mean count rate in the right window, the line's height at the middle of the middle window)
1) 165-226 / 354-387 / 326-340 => -0.03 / 175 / 193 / 189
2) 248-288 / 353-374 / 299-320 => -0.02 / 190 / 194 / 191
